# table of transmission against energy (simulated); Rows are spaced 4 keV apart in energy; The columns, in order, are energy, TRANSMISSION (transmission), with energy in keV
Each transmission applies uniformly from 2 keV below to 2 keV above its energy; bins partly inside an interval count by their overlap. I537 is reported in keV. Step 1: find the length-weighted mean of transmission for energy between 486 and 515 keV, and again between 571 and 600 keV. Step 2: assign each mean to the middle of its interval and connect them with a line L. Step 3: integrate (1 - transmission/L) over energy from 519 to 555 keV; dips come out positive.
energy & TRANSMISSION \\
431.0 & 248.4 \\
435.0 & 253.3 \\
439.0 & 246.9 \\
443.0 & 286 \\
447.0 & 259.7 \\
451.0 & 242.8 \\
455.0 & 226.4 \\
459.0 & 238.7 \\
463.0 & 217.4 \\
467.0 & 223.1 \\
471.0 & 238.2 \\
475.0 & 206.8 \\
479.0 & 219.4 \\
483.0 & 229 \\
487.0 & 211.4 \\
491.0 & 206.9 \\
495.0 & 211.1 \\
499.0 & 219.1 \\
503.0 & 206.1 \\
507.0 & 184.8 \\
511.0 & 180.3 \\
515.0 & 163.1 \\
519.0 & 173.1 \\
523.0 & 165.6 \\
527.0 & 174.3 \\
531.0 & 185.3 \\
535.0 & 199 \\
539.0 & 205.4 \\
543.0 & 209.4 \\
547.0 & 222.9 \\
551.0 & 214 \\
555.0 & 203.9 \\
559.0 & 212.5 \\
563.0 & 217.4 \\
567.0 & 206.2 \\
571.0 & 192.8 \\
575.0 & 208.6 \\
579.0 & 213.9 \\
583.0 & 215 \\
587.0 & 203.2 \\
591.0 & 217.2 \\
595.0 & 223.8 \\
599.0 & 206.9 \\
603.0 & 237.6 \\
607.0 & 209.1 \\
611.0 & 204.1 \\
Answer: 1.6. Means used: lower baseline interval 200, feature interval 196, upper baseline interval 211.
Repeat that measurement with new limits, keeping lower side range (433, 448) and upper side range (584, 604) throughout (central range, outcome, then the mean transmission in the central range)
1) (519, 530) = 3.0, 172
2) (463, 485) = 2.5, 223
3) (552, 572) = 1.6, 208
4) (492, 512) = 3.5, 202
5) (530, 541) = 1.7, 198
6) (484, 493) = 1.3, 211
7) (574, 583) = 0.4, 212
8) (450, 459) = 0.8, 235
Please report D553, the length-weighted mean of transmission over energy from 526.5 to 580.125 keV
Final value 205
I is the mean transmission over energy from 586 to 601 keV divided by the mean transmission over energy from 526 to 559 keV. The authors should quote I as 1.05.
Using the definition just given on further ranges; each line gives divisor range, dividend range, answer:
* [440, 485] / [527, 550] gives 0.86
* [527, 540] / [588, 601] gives 1.12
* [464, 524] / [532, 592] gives 1.03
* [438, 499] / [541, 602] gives 0.92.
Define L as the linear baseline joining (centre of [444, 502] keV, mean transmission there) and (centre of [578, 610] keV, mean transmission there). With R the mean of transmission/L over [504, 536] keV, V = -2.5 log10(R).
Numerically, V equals 0.236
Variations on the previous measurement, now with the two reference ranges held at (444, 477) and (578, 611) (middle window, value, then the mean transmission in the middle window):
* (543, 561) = 0.040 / 213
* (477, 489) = 0.050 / 220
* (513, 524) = 0.323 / 167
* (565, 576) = 0.085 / 202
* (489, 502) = 0.082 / 212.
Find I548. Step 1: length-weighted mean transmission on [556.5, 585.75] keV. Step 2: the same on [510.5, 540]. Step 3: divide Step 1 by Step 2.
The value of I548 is 1.16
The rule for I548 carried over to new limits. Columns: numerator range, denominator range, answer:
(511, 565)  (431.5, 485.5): 0.82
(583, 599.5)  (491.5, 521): 1.11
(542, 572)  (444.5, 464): 0.88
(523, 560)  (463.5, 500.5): 0.92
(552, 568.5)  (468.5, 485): 0.94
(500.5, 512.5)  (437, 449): 0.73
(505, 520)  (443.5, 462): 0.72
